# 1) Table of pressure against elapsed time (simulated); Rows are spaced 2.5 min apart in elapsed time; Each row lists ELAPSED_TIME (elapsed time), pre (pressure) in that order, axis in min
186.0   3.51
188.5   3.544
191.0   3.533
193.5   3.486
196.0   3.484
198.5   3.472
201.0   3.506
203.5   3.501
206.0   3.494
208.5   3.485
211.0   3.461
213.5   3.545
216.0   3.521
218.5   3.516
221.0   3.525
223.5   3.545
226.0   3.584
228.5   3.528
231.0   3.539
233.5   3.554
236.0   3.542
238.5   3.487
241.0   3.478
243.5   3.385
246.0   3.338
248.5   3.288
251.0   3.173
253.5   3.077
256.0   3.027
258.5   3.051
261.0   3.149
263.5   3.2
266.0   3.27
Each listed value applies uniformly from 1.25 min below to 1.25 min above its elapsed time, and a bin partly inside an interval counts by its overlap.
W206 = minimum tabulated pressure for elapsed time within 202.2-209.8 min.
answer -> 3.485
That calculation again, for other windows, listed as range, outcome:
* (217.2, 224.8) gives 3.516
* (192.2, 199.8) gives 3.472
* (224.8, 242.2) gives 3.478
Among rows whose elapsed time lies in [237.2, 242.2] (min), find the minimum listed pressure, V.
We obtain 3.478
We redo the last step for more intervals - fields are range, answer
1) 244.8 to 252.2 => 3.173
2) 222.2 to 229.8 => 3.528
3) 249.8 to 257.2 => 3.027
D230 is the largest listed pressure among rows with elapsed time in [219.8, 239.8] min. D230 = 3.584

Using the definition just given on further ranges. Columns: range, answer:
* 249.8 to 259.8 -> 3.173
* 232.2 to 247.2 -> 3.554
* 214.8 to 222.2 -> 3.525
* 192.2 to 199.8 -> 3.486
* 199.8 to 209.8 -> 3.506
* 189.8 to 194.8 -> 3.533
